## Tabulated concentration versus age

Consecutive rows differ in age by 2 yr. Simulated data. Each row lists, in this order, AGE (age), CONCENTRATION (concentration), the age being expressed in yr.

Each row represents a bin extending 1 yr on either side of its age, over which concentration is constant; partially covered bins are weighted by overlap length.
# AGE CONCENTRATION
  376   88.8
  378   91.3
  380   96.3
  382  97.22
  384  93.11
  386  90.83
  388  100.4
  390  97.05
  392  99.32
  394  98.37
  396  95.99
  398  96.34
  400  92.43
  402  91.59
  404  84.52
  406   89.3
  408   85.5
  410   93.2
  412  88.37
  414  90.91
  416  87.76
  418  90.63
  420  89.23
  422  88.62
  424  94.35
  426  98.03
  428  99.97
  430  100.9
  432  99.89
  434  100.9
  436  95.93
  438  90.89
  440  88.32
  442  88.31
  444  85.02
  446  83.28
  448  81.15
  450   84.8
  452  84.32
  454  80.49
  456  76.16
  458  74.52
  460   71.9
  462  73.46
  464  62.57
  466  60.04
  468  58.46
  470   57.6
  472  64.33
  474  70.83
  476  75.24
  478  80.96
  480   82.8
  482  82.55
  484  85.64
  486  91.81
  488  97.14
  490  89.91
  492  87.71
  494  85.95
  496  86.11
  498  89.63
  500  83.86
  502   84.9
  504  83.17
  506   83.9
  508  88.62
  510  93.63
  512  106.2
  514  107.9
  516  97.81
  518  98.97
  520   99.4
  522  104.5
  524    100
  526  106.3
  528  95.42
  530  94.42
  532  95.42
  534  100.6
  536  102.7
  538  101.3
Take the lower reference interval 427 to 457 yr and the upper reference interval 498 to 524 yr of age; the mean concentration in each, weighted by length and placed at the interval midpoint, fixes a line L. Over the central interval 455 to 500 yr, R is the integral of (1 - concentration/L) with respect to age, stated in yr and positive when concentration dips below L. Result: 7.0 yr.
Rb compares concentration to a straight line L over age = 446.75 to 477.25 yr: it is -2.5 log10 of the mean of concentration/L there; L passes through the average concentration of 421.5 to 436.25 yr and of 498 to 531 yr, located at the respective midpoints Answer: 0.323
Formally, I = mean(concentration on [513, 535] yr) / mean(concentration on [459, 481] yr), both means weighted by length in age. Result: 1.45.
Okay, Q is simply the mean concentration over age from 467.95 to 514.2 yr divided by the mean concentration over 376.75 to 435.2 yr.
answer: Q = 0.9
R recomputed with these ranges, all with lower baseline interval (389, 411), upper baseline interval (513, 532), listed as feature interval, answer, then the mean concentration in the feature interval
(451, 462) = 2.2 yr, 77.1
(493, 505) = 1.6 yr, 85.6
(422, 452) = 1.0 yr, 91.9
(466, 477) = 3.7 yr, 64.8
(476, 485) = 1.4 yr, 82.1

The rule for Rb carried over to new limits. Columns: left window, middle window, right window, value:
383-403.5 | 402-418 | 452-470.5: 0.00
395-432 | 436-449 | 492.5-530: 0.07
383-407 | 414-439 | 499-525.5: 0.00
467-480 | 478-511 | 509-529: -0.05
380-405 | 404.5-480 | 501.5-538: 0.15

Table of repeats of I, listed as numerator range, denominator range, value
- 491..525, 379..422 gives 1.00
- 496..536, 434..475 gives 1.24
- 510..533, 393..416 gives 1.10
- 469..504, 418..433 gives 0.86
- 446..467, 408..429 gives 0.82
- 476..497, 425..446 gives 0.92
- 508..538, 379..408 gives 1.06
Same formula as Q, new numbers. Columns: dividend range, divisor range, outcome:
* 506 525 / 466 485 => 1.36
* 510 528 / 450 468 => 1.40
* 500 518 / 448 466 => 1.23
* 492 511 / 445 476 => 1.20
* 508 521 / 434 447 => 1.11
